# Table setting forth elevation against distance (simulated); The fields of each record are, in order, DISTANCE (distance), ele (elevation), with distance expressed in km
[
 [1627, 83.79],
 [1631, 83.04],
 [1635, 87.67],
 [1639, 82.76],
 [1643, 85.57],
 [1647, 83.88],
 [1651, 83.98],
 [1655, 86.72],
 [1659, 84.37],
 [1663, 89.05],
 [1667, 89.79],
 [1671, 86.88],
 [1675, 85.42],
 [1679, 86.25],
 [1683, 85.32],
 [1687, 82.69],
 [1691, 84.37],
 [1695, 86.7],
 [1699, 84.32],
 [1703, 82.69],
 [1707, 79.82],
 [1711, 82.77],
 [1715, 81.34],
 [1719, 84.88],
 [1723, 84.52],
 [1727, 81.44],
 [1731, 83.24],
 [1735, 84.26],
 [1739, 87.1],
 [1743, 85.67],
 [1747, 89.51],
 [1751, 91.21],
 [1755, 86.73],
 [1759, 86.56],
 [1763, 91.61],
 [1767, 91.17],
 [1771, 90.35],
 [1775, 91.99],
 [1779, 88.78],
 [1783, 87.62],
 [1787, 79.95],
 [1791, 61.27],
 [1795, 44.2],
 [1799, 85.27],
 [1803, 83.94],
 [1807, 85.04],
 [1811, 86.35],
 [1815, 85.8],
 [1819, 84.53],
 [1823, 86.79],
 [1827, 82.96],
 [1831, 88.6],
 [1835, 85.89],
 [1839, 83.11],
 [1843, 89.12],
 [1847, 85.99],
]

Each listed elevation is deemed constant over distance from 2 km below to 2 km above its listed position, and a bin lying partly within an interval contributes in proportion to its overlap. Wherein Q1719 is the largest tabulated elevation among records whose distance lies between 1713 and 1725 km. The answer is 84.88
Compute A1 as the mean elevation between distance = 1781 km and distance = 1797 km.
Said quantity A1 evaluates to 68.3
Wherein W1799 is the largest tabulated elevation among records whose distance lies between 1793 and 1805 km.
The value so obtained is 85.27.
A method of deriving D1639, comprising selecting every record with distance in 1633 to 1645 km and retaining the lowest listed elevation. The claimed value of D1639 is 82.76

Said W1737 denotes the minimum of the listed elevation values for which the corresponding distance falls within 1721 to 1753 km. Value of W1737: 81.44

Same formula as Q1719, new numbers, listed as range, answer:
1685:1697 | 86.7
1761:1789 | 91.99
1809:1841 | 88.6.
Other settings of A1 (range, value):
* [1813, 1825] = 85.7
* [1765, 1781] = 90.6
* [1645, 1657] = 84.9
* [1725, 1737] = 83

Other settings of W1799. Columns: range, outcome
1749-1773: 91.61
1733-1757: 91.21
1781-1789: 87.62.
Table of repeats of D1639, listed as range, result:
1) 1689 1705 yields 82.69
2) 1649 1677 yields 83.98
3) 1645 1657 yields 83.88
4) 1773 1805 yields 44.2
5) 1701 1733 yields 79.82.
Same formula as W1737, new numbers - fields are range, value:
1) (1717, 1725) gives 84.52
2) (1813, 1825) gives 84.53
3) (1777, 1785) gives 87.62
